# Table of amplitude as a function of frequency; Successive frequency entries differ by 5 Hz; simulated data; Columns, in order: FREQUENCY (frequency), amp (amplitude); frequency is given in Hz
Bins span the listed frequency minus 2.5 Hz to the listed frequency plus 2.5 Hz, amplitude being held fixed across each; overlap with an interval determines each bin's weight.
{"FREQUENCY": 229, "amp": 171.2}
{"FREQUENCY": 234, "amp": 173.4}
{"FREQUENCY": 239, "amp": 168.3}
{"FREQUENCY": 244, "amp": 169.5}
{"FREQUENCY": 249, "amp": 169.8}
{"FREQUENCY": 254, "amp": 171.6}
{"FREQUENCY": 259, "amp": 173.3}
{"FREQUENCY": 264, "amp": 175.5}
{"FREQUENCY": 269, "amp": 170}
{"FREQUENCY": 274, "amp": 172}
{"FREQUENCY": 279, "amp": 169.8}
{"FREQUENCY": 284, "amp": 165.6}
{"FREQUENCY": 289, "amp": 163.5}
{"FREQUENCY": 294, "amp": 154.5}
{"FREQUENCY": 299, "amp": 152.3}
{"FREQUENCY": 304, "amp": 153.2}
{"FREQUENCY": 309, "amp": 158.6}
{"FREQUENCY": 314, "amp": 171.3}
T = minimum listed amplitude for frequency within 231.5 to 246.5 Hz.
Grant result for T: 168.3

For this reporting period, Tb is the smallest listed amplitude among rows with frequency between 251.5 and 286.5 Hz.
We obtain 165.6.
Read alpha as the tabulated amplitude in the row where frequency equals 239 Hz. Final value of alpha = 168.3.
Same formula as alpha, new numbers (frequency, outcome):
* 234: 173.4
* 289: 163.5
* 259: 173.3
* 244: 169.5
